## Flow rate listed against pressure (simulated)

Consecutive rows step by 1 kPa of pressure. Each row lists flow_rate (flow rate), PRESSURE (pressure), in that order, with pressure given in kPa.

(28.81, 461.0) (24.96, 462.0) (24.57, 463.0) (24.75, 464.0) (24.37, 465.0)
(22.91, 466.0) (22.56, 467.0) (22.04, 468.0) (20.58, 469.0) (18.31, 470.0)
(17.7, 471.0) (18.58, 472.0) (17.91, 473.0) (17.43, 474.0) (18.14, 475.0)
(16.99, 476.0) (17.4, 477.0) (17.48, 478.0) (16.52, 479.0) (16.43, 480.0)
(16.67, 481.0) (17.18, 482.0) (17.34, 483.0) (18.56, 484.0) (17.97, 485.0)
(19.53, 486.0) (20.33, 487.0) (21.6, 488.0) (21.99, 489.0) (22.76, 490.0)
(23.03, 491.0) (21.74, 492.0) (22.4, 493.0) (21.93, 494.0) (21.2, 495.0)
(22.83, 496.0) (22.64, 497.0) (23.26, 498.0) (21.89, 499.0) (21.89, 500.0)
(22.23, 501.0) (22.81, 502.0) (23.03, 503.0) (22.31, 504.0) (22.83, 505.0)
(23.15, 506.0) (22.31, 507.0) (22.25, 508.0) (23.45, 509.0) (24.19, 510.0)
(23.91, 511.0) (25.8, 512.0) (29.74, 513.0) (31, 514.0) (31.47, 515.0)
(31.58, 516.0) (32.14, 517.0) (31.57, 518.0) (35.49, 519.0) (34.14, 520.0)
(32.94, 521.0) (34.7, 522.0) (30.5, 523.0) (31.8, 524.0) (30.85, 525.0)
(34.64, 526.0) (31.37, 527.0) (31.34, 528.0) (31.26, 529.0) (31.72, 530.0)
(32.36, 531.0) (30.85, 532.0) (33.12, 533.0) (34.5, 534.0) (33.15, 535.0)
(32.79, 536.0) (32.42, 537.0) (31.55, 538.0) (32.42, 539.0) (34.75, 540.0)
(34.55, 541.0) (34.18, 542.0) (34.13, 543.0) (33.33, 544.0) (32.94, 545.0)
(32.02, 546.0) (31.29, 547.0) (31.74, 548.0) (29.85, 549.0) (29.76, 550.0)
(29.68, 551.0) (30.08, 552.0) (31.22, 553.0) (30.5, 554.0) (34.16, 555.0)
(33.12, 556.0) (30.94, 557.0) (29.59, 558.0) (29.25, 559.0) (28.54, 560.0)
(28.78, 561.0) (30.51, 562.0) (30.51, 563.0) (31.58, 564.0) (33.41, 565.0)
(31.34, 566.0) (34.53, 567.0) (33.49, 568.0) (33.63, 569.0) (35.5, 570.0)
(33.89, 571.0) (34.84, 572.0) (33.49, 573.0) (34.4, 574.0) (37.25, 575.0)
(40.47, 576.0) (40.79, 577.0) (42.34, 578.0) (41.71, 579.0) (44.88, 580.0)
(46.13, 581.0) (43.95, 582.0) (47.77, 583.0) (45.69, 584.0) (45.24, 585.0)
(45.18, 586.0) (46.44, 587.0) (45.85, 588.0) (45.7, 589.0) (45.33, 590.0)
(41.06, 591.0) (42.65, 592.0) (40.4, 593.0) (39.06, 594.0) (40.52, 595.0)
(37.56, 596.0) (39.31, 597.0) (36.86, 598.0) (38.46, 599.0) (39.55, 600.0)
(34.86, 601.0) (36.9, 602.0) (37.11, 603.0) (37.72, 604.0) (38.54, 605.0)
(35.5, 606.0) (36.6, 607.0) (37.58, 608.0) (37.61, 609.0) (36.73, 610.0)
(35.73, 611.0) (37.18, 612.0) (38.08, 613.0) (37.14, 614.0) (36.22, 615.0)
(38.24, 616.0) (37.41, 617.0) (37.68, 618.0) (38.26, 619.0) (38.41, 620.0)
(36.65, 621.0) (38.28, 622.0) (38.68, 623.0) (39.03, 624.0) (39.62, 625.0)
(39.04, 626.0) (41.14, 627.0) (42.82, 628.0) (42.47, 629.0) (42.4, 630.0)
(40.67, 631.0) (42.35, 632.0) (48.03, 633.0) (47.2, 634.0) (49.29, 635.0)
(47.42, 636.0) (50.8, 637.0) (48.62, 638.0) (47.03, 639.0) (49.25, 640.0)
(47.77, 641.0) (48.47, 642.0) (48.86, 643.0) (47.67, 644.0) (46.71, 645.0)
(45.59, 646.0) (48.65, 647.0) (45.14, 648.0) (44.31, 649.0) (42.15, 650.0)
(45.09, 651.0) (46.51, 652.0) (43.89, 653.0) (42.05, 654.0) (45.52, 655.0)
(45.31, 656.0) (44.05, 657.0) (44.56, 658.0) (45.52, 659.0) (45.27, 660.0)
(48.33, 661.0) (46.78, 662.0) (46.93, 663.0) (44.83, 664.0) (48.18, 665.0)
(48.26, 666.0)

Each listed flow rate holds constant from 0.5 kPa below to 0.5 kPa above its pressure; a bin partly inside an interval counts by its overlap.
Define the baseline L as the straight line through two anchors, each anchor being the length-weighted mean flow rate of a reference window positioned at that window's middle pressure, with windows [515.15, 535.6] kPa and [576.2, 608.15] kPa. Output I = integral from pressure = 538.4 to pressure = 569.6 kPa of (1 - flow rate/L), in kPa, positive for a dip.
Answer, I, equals 3.8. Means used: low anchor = 32.5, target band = 31.8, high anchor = 41.2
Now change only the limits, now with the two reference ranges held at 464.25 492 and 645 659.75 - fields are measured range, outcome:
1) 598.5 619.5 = 0.70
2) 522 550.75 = -4.57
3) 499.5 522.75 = -2.68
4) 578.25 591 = -3.67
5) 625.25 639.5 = -0.95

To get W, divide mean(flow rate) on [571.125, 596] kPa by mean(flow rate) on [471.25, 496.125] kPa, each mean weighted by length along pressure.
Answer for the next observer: 2.2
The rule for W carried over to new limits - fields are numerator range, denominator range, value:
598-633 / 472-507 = 1.89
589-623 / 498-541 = 1.31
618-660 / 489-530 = 1.65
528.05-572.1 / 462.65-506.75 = 1.56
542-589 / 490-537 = 1.29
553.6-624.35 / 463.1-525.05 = 1.62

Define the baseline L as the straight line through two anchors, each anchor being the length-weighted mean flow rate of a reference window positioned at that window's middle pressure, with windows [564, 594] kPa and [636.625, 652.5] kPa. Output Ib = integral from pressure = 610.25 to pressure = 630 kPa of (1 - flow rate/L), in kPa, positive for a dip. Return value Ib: 2.6 kPa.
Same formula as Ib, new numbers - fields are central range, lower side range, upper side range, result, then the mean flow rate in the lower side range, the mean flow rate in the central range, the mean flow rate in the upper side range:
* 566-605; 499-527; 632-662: -2.1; 27.8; 39.9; 46.5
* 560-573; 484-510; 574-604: 1.5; 22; 32.5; 41.5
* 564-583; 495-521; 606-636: -2.0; 26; 37.7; 39.7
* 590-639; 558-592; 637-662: 2.9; 38.2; 40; 46.2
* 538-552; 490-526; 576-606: 0.3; 26.3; 32.2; 41.5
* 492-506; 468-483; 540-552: 0.1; 17.8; 22.4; 32.2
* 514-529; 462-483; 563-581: -2.5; 19.5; 32.4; 36.4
